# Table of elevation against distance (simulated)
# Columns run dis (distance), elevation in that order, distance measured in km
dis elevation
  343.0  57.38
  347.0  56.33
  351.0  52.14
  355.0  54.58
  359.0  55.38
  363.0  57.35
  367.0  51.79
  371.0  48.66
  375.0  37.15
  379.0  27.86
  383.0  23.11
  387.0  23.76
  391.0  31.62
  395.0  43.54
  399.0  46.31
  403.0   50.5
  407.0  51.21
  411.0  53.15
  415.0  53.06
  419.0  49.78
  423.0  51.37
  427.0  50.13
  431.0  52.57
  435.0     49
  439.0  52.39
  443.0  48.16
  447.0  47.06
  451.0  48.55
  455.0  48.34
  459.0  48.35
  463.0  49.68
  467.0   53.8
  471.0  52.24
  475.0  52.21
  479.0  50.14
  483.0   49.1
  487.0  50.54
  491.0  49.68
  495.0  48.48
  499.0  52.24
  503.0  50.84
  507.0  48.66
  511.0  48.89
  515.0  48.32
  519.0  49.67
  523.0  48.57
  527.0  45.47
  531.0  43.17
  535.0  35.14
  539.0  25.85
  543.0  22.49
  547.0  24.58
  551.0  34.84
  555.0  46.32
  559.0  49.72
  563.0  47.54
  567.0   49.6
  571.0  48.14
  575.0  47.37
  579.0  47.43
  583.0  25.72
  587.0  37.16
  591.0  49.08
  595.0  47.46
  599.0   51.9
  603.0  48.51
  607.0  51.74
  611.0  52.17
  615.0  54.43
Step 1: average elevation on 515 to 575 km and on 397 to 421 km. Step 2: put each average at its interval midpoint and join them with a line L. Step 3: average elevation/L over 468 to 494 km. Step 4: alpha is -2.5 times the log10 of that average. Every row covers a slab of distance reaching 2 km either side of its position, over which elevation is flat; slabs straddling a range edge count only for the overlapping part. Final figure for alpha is -0.11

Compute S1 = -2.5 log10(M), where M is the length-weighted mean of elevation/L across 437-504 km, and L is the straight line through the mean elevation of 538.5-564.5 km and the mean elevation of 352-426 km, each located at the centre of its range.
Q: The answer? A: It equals -0.23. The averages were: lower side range 45.2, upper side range 36.3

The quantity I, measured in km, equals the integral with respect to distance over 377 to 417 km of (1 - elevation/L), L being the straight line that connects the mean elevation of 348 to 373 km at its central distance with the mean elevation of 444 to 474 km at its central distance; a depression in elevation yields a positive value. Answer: 8.9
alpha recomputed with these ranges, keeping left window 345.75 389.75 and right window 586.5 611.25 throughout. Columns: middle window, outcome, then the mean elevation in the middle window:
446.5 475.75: -0.10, 50.1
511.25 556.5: 0.21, 38.9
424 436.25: -0.12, 50.7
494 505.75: -0.09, 50.6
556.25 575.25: -0.01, 48.5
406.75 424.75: -0.15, 51.8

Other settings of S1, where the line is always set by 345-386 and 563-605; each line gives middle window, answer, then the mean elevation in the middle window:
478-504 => -0.103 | 50.1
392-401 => 0.057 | 43.4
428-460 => -0.084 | 49.4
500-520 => -0.089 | 49.4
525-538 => 0.137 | 40.1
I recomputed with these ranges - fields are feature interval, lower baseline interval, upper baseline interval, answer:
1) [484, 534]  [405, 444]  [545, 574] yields -2.5 km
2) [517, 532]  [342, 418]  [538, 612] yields -1.2 km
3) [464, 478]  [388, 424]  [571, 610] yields -1.8 km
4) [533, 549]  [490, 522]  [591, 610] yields 7.3 km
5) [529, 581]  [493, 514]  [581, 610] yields 7.4 km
